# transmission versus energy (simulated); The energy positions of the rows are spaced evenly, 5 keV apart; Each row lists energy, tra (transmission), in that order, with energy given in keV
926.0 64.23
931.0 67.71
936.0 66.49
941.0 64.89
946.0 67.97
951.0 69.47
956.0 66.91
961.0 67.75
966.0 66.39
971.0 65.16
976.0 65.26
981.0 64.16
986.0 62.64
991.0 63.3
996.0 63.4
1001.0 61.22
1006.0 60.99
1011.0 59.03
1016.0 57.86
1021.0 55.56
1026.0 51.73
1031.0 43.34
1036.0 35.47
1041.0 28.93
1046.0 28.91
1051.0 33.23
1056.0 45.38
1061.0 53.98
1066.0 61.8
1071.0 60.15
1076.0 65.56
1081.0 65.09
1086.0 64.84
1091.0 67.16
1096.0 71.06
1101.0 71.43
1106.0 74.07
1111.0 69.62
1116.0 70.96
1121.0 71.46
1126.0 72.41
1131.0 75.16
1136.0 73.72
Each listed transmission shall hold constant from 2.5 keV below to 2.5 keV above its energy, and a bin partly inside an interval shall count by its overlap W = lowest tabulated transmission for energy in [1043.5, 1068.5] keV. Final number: 28.91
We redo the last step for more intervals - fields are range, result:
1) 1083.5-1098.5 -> 64.84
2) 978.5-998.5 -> 62.64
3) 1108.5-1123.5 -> 69.62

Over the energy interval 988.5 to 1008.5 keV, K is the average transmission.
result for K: 62.2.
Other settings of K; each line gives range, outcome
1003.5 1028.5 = 57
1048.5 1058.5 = 39.3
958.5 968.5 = 67.1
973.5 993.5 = 63.8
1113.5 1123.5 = 71.2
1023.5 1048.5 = 37.7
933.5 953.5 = 67.2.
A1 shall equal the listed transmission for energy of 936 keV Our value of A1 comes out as 66.49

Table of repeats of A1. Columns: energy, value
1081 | 65.09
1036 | 35.47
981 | 64.16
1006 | 60.99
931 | 67.71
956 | 66.91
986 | 62.64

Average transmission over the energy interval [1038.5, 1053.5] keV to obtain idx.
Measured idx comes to 30.4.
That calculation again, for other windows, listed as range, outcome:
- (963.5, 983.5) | 65.2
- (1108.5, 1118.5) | 70.3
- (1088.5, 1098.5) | 69.1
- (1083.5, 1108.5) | 69.7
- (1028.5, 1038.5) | 39.4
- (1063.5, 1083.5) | 63.1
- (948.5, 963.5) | 68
